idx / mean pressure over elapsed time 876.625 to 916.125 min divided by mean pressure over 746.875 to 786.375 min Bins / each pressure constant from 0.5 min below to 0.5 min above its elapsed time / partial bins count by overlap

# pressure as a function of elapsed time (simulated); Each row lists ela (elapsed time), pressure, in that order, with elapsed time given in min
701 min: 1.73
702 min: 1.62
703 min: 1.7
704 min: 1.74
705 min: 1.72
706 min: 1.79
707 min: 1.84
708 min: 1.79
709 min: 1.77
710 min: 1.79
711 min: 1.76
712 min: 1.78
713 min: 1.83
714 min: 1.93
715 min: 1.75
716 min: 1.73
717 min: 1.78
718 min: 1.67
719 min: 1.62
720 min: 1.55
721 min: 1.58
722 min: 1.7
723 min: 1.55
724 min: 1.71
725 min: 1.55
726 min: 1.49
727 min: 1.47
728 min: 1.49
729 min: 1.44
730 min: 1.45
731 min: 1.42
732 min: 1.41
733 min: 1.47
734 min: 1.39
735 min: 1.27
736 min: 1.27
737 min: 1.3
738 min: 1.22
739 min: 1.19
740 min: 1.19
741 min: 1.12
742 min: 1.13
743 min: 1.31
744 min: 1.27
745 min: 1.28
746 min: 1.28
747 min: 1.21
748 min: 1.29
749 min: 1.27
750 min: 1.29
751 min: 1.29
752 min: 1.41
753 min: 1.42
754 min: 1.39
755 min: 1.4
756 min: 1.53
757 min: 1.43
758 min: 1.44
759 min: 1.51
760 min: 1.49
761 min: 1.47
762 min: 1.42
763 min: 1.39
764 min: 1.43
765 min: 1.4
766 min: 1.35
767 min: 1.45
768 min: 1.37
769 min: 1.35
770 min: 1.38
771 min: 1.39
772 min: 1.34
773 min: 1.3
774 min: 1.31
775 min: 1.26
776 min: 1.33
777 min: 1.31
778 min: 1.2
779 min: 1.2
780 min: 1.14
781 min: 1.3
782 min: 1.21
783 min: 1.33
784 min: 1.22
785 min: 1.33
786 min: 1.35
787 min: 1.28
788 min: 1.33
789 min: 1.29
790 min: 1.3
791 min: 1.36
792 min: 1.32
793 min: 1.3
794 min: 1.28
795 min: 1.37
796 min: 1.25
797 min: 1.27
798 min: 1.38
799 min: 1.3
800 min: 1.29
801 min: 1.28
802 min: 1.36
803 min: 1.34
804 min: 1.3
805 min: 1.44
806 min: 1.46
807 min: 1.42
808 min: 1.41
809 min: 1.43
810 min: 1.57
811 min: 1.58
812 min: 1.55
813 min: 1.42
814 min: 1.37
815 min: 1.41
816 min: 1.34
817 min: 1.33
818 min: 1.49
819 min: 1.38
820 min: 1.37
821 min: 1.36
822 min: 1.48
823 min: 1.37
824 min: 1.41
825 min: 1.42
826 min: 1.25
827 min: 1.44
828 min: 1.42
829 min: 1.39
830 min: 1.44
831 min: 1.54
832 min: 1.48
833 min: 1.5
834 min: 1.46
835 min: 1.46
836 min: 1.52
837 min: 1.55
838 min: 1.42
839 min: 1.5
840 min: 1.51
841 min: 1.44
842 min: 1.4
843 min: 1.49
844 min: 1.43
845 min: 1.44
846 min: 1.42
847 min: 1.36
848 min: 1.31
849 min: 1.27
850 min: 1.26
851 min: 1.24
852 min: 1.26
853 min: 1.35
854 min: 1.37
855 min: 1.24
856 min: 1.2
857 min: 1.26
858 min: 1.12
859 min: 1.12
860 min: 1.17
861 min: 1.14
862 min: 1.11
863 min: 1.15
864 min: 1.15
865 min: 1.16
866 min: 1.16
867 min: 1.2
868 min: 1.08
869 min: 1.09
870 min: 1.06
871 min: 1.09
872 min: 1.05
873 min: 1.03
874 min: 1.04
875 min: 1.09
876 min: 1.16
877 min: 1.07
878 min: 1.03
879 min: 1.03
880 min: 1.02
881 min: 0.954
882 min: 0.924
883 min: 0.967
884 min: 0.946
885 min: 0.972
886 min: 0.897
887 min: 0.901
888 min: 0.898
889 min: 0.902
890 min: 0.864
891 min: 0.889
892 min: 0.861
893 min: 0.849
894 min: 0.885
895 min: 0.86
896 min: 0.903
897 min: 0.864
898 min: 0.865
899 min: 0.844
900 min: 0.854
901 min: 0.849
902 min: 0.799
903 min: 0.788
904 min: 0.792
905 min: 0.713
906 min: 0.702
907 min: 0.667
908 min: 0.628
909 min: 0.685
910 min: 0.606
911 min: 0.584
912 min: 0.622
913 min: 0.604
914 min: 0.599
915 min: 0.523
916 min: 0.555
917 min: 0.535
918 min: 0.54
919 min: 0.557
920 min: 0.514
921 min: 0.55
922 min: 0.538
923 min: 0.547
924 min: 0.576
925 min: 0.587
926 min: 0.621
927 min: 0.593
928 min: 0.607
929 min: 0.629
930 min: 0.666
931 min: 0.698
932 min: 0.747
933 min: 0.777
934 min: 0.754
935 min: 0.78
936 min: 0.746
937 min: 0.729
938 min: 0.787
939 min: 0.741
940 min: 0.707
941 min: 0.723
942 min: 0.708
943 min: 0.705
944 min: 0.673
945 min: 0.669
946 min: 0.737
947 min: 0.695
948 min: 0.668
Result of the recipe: 0.6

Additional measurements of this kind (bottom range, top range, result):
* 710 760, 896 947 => 0.47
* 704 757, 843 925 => 0.63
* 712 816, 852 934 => 0.63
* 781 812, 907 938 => 0.46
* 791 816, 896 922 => 0.49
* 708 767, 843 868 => 0.85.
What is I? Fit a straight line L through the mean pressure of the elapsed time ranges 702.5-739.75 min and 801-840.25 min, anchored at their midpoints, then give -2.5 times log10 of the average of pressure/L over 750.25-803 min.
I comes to 0.12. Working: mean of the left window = 1.59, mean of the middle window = 1.34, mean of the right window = 1.43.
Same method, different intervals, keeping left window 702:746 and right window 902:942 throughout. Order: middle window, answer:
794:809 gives -0.14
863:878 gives -0.24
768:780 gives 0.01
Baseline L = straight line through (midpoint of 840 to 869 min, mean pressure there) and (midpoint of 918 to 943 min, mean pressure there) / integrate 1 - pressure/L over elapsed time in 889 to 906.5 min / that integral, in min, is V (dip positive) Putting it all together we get 1.6 min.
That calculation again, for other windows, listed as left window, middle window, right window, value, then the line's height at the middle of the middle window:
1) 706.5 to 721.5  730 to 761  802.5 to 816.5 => 5.8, 1.64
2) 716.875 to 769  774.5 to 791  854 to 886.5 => 0.4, 1.31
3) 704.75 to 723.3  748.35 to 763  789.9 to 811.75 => 1.4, 1.56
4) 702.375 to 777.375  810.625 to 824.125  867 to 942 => -3.1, 1.15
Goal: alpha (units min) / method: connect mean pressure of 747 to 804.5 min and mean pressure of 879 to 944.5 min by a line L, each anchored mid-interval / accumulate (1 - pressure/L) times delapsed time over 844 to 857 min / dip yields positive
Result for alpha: -3.9 min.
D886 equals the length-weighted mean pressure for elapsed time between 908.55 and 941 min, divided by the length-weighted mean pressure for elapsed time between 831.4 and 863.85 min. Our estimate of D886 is 0.47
